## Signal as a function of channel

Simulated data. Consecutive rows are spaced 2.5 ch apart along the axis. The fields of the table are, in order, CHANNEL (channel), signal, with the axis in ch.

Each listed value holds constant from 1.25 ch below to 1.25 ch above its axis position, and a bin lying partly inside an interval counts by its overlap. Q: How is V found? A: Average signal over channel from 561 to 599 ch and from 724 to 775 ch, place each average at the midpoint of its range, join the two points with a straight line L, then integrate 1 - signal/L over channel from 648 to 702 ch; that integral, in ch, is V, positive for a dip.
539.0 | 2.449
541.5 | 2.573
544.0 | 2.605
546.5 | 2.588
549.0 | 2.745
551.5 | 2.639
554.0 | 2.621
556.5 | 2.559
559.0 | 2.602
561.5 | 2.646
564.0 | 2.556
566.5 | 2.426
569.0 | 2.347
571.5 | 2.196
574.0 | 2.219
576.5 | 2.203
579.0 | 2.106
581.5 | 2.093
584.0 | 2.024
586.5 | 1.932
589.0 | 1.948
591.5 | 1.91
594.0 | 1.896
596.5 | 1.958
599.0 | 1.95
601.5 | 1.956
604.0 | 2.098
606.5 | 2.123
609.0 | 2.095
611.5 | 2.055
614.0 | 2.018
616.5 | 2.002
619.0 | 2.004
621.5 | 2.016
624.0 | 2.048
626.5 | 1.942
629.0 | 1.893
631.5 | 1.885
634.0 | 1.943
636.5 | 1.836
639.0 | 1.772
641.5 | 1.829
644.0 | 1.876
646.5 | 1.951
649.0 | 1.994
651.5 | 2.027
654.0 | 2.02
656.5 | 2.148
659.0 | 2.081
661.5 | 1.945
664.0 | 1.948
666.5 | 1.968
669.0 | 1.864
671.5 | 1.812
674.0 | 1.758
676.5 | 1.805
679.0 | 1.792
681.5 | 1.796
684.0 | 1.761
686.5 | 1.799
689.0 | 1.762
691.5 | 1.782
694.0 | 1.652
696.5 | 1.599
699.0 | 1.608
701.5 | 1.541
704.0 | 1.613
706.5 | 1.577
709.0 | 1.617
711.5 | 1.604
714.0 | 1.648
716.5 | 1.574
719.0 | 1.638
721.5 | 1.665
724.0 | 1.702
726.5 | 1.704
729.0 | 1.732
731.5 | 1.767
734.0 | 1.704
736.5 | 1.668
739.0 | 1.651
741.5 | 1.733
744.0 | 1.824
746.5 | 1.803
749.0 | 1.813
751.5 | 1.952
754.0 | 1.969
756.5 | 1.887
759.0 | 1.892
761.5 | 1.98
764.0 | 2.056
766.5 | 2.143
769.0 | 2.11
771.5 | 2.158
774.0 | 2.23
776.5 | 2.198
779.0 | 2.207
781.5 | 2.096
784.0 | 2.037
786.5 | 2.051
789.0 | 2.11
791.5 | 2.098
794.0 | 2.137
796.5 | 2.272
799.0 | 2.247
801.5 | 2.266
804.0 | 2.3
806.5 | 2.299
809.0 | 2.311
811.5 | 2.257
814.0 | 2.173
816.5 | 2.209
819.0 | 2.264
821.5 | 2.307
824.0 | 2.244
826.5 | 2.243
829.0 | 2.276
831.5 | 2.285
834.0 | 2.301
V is 4.3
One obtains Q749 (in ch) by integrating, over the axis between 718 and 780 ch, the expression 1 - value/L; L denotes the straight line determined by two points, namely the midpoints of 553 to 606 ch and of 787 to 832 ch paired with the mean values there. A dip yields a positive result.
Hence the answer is 9.4 ch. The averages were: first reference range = 2.2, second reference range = 2.23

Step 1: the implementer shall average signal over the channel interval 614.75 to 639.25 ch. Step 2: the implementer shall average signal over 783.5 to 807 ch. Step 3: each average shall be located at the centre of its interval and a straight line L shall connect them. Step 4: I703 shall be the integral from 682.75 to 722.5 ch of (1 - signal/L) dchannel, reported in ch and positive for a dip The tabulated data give 7.7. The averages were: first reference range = 1.94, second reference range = 2.18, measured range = 1.65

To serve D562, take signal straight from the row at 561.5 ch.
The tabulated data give 2.646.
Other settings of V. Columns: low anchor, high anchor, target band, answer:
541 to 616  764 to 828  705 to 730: 6.4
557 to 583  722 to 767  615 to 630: 1.4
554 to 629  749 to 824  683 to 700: 3.4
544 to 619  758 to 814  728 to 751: 4.5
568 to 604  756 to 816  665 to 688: 3.1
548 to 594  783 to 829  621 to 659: 5.5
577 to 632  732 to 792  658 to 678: 1.0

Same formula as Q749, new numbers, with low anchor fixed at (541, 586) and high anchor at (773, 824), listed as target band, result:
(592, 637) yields 7.3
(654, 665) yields 1.4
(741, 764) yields 3.7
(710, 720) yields 2.9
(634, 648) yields 2.9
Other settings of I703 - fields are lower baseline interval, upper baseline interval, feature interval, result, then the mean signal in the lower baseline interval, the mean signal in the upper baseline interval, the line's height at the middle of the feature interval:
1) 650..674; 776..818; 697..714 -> 3.69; 1.97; 2.19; 2.04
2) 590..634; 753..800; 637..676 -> 1.75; 1.99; 2.1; 2.02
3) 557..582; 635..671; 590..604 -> 1.70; 2.35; 1.94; 2.22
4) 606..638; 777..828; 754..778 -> 1.04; 1.98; 2.21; 2.16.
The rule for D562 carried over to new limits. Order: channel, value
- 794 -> 2.137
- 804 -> 2.3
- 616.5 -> 2.002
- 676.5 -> 1.805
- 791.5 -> 2.098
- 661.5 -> 1.945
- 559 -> 2.602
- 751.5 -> 1.952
